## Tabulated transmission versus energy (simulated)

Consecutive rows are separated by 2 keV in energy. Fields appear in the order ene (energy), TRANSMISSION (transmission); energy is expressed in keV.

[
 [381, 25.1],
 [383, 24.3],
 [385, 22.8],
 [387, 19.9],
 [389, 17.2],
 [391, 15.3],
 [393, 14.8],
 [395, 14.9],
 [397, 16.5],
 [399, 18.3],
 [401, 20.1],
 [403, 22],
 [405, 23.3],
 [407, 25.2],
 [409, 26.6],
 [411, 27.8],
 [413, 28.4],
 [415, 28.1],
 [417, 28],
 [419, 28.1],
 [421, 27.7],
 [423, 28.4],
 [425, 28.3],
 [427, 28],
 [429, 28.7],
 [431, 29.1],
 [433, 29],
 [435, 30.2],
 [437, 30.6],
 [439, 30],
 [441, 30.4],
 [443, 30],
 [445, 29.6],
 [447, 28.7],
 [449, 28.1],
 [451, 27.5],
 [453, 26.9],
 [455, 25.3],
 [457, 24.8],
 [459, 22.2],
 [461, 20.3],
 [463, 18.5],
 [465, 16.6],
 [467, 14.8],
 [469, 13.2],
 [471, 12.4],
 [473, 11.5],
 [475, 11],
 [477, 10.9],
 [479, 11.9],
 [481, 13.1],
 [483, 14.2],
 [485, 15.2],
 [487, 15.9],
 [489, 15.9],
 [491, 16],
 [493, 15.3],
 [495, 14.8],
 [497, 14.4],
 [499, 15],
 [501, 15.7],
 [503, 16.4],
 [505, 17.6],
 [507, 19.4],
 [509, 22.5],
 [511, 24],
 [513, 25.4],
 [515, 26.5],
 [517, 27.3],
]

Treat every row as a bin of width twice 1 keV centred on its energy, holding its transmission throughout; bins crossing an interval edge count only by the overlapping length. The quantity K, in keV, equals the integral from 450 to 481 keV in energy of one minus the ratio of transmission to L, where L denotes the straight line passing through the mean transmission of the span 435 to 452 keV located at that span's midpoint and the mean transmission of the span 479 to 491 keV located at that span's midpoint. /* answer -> 6.2 keV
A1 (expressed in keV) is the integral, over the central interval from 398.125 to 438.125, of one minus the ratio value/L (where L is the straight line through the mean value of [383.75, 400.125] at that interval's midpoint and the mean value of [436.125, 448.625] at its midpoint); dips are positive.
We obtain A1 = -4.91 keV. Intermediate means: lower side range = 17.6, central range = 26.8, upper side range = 29.8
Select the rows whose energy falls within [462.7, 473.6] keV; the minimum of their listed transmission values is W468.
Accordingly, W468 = 11.5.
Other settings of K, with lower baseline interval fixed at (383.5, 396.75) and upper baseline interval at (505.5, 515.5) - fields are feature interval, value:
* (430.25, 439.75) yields -4.9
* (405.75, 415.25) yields -4.3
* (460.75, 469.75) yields 2.0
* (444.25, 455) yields -4.0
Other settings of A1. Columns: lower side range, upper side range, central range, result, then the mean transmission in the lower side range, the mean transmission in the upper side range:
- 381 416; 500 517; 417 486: -4.5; 21.6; 21.3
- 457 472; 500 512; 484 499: 2.6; 17.4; 19.3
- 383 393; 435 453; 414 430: -1.9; 18.9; 29.3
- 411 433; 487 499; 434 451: -3.5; 28.3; 15.3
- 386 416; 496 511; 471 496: 6.3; 21.2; 17.7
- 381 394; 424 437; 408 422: -1.2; 19.5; 29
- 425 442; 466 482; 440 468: -4.8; 29.4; 12.4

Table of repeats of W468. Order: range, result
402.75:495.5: 10.9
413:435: 27.7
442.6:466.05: 16.6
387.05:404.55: 14.8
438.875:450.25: 28.1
